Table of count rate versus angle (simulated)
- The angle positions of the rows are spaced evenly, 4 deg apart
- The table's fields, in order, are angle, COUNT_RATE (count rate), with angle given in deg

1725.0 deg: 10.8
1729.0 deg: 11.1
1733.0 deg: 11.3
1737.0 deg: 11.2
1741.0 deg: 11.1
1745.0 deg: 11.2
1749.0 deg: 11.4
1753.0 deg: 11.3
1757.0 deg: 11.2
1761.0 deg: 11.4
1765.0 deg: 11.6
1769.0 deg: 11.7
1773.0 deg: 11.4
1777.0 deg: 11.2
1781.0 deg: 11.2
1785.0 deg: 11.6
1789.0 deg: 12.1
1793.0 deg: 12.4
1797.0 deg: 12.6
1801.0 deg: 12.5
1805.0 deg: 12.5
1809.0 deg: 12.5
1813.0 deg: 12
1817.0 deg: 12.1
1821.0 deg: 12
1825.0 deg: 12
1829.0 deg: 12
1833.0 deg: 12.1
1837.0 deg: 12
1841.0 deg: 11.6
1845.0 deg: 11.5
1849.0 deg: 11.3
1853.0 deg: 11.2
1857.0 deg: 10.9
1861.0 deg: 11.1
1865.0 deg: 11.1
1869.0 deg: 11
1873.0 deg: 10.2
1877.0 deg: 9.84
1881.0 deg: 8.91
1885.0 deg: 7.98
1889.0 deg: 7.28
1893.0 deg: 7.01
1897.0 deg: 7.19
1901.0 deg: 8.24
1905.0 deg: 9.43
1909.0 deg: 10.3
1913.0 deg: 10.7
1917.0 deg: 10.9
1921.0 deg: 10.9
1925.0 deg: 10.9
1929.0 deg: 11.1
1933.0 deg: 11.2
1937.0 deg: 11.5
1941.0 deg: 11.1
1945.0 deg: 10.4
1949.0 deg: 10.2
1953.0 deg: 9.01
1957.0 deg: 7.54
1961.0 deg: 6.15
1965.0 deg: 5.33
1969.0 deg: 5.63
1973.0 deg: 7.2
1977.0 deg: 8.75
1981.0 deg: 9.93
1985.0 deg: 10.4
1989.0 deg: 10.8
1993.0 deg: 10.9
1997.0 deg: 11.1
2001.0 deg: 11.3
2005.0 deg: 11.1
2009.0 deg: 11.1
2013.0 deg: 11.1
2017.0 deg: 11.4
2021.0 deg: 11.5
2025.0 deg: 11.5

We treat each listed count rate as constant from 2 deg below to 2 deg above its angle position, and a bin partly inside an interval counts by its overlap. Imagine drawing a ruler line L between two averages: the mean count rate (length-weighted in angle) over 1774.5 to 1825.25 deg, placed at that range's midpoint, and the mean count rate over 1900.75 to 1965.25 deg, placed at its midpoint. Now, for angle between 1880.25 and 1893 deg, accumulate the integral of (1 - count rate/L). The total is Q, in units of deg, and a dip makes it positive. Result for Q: 3.4 deg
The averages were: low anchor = 12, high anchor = 9.86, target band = 7.81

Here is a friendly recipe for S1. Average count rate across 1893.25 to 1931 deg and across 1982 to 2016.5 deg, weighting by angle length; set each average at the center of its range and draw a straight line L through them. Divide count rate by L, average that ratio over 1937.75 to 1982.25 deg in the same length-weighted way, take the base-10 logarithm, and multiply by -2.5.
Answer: 0.24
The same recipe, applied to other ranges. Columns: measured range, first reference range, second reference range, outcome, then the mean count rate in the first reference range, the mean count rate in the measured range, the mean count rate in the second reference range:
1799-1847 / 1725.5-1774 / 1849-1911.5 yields -0.17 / 11.3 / 12.1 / 9.51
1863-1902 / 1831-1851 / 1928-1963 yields 0.23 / 11.7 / 8.89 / 9.76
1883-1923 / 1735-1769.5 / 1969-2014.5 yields 0.17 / 11.3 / 8.99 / 10.1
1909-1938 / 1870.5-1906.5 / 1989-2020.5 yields -0.18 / 8.48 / 11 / 11.1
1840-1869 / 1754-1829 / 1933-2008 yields -0.02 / 11.9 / 11.2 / 9.42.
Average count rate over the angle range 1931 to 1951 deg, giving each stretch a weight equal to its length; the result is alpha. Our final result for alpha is 10.9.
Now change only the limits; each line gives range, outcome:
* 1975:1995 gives 10.2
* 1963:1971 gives 5.48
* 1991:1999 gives 11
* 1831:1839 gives 12.1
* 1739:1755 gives 11.2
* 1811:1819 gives 12.1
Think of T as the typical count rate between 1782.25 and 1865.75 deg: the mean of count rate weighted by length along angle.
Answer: 11.9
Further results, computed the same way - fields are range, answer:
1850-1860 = 11.1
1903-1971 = 9.55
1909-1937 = 10.9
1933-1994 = 9.03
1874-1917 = 8.83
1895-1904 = 7.91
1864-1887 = 9.78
